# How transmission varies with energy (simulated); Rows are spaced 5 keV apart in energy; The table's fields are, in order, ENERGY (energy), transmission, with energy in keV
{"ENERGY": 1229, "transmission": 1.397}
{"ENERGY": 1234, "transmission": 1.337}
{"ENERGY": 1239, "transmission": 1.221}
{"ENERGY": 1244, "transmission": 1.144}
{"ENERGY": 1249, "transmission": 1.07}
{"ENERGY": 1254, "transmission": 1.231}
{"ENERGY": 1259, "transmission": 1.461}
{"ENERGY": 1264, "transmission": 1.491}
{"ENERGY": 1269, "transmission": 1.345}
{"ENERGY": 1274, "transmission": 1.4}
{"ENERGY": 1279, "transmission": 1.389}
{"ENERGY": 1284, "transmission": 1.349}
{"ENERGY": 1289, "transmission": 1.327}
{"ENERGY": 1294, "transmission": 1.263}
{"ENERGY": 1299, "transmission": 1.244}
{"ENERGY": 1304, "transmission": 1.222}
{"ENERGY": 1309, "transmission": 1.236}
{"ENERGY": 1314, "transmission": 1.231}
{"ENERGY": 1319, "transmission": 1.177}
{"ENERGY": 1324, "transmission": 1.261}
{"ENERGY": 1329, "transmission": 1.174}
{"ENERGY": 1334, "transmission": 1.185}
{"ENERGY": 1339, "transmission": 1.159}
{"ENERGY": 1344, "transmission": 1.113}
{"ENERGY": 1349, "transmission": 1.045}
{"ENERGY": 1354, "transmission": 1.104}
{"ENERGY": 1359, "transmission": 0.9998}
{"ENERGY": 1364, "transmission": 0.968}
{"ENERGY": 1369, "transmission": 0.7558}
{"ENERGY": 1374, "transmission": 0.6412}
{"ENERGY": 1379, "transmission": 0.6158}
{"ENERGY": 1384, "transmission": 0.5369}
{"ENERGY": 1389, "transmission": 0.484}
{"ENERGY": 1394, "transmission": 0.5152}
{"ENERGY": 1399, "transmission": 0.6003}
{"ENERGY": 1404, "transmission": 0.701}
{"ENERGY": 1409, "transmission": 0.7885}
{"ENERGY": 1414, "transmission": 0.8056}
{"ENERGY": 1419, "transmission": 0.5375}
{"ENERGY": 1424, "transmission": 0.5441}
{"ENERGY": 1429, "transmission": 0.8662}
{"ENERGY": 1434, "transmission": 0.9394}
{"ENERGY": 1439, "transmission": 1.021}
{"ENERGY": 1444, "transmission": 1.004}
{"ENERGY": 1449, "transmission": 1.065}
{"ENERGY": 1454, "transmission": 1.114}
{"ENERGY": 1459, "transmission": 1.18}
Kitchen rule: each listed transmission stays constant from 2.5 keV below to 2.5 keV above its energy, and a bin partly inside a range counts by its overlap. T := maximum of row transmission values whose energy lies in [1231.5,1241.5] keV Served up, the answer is 1.337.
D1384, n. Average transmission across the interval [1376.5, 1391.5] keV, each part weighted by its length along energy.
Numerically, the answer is 0.546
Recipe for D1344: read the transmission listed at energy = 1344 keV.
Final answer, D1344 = 1.113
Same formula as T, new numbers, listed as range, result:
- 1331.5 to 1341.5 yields 1.185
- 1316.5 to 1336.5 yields 1.261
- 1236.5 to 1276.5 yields 1.491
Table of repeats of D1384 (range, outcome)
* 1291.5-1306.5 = 1.24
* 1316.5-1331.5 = 1.2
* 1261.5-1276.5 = 1.41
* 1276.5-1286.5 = 1.37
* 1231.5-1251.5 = 1.19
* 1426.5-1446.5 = 0.958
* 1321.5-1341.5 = 1.19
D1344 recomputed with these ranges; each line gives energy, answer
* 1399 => 0.6003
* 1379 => 0.6158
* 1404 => 0.701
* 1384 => 0.5369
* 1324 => 1.261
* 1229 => 1.397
